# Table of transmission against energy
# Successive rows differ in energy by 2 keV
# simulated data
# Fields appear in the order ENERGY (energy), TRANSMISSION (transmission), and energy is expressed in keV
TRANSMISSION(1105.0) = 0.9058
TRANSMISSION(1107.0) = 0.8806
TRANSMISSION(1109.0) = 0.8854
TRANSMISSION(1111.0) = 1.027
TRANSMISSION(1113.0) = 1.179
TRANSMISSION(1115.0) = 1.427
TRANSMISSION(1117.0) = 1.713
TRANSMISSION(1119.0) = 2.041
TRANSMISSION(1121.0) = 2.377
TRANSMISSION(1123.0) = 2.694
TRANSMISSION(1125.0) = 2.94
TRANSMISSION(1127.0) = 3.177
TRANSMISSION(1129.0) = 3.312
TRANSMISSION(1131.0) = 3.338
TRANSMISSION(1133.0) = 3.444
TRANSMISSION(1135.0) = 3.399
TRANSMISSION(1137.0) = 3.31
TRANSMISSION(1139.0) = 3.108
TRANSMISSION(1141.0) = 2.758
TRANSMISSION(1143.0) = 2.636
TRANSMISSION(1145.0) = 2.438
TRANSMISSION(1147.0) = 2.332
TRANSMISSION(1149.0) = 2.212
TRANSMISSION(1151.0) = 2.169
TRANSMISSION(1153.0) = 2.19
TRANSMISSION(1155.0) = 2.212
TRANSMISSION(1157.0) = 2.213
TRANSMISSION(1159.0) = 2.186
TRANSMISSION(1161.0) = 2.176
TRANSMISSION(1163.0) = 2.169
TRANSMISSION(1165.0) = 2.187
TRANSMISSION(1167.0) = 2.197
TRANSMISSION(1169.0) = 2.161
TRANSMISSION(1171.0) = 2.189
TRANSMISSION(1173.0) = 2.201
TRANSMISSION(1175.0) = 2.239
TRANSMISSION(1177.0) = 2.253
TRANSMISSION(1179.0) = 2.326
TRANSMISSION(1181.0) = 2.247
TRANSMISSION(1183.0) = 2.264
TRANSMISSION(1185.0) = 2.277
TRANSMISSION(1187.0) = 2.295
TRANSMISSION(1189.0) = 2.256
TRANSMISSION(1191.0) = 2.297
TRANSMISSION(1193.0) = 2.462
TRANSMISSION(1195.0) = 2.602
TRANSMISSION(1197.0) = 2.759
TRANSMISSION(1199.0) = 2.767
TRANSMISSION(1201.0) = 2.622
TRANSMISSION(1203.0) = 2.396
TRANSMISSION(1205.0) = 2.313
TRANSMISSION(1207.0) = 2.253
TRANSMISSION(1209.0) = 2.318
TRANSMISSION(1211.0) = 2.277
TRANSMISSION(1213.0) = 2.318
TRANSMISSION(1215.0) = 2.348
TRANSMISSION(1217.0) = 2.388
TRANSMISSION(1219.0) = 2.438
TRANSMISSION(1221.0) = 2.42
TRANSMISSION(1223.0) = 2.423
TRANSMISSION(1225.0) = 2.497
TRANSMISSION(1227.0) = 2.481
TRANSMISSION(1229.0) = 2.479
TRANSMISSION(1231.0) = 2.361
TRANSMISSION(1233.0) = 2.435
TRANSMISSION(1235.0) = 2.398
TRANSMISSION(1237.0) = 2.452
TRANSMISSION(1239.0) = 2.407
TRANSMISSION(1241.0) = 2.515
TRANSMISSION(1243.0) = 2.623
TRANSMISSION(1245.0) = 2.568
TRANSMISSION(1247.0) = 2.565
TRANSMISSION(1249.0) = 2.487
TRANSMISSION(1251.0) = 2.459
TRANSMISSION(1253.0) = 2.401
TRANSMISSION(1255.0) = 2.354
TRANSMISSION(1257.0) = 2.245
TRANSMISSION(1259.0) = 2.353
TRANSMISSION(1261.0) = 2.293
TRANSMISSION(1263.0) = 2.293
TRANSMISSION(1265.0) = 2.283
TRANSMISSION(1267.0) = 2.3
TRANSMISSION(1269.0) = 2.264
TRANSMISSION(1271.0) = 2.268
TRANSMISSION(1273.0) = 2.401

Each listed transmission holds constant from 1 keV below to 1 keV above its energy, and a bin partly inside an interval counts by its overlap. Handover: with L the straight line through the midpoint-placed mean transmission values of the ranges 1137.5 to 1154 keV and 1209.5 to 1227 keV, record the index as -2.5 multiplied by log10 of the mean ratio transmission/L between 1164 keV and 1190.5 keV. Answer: 0.10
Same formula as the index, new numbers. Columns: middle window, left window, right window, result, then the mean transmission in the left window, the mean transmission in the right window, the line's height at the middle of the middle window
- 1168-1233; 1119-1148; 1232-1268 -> 0.11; 2.92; 2.41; 2.63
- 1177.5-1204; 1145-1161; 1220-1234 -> -0.04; 2.23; 2.44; 2.34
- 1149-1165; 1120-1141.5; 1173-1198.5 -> 0.24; 3.09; 2.36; 2.74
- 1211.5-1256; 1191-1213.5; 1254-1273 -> -0.03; 2.46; 2.3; 2.38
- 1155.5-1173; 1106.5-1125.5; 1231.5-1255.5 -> -0.10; 1.71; 2.47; 2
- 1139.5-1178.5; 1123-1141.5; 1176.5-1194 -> 0.20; 3.18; 2.3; 2.74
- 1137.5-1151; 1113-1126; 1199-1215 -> -0.18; 2.12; 2.38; 2.19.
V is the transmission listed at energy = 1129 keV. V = 3.312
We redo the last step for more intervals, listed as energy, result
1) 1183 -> 2.264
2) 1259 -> 2.353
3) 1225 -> 2.497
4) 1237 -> 2.452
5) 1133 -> 3.444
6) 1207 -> 2.253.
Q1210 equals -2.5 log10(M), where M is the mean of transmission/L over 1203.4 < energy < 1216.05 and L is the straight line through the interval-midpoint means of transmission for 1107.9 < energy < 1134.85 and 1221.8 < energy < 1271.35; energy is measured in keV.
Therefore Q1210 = 0.03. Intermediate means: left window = 2.3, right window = 2.41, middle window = 2.31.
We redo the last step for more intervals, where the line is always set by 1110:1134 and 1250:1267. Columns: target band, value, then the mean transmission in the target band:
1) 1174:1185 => 0.05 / 2.27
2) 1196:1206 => -0.09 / 2.57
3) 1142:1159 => 0.04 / 2.29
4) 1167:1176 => 0.08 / 2.2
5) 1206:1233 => -0.02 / 2.39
